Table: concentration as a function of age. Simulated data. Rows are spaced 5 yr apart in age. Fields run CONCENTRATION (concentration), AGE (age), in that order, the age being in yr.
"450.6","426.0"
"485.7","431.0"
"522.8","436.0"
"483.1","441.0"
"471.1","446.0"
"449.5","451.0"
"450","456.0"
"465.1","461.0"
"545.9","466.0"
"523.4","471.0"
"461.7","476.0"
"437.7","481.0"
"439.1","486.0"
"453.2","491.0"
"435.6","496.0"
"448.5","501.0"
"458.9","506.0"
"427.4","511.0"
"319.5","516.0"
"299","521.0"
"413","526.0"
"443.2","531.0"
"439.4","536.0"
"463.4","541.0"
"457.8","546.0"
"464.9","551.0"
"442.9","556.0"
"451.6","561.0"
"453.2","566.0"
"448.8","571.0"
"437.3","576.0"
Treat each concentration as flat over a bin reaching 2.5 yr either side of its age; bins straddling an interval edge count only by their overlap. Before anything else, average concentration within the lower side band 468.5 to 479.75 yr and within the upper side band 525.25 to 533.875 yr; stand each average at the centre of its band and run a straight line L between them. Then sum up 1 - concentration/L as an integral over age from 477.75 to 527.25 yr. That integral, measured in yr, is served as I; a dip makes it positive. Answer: 4.9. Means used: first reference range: 486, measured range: 414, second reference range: 432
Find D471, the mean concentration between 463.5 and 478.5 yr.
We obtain 510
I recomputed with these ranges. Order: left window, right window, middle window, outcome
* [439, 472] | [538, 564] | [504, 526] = 4.1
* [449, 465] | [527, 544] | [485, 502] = 0.4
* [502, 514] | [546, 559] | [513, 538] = 3.5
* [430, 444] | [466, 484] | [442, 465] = 1.2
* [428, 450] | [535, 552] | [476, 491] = 0.9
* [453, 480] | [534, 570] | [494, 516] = 2.0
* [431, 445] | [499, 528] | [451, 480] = -1.6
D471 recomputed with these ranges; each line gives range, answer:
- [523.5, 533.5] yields 428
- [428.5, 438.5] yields 504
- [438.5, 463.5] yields 464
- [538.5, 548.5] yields 461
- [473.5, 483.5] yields 450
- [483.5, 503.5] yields 444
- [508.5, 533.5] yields 380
